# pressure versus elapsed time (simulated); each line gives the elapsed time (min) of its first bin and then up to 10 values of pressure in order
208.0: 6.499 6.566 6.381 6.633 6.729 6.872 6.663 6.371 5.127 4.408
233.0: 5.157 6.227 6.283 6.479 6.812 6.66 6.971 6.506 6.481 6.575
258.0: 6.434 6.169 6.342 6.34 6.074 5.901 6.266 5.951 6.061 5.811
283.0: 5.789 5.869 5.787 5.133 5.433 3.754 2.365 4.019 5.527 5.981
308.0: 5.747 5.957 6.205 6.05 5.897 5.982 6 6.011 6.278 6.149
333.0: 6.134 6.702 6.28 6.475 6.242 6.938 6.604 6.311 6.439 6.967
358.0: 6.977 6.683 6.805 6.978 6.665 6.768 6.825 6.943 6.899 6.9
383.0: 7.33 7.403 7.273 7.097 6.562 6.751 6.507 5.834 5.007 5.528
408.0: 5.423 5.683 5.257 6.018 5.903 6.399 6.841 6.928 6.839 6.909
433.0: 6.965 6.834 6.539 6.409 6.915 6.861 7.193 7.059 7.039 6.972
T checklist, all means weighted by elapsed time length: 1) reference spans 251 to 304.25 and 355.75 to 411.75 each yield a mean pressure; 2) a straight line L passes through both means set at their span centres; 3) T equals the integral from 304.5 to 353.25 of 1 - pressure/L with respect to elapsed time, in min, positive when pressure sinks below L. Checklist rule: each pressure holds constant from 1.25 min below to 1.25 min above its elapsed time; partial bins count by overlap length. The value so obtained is -0.9 min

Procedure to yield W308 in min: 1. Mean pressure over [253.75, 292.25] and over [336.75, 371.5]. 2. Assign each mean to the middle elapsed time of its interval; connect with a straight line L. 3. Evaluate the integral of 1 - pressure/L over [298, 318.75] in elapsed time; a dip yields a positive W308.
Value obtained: 2.8 min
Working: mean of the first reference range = 6.03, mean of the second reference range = 6.65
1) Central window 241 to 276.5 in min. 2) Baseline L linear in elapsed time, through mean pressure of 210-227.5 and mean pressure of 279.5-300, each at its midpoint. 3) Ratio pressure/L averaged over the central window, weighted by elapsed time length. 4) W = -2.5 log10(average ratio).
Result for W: -0.14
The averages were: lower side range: 6.54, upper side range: 4.95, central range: 6.4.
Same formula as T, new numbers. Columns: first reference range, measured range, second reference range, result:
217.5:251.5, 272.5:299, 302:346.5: 3.8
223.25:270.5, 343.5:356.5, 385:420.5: -1.0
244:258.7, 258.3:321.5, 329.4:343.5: 8.4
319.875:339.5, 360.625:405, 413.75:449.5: -1.9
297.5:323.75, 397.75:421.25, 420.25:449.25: 3.0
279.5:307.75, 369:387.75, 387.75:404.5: -2.7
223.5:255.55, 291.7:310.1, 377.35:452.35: 4.5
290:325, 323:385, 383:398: -3.8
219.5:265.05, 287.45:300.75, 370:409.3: 4.2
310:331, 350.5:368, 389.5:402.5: -1.4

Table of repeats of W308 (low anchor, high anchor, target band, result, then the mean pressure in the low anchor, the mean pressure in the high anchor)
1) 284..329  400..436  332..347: -2.17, 5.44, 6.15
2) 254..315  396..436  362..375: -1.80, 5.65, 6.18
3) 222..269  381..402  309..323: 1.07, 6.21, 6.82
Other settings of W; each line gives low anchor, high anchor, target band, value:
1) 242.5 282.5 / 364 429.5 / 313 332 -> 0.06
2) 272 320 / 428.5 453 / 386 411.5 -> 0.04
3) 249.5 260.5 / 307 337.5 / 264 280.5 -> 0.05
